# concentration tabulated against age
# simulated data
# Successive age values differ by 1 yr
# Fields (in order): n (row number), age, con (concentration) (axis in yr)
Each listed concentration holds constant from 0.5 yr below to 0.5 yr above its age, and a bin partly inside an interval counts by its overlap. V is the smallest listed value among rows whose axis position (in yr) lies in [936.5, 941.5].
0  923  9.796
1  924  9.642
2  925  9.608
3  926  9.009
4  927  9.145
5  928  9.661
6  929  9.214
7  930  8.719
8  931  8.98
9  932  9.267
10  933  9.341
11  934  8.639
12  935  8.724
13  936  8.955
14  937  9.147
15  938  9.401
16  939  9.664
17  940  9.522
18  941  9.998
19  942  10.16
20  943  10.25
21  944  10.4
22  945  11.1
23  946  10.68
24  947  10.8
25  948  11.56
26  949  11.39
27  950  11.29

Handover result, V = 9.147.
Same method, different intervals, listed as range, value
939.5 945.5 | 9.522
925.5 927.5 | 9.009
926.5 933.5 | 8.719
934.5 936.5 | 8.724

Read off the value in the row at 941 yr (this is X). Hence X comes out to 9.998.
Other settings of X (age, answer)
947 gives 10.8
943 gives 10.25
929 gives 9.214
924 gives 9.642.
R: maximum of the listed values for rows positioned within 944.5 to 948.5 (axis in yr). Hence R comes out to 11.56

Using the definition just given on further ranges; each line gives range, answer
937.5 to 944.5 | 10.4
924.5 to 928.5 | 9.661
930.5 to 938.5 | 9.401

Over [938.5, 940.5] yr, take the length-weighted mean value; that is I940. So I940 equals 9.59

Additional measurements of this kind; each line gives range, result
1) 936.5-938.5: 9.27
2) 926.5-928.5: 9.4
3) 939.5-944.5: 10.1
